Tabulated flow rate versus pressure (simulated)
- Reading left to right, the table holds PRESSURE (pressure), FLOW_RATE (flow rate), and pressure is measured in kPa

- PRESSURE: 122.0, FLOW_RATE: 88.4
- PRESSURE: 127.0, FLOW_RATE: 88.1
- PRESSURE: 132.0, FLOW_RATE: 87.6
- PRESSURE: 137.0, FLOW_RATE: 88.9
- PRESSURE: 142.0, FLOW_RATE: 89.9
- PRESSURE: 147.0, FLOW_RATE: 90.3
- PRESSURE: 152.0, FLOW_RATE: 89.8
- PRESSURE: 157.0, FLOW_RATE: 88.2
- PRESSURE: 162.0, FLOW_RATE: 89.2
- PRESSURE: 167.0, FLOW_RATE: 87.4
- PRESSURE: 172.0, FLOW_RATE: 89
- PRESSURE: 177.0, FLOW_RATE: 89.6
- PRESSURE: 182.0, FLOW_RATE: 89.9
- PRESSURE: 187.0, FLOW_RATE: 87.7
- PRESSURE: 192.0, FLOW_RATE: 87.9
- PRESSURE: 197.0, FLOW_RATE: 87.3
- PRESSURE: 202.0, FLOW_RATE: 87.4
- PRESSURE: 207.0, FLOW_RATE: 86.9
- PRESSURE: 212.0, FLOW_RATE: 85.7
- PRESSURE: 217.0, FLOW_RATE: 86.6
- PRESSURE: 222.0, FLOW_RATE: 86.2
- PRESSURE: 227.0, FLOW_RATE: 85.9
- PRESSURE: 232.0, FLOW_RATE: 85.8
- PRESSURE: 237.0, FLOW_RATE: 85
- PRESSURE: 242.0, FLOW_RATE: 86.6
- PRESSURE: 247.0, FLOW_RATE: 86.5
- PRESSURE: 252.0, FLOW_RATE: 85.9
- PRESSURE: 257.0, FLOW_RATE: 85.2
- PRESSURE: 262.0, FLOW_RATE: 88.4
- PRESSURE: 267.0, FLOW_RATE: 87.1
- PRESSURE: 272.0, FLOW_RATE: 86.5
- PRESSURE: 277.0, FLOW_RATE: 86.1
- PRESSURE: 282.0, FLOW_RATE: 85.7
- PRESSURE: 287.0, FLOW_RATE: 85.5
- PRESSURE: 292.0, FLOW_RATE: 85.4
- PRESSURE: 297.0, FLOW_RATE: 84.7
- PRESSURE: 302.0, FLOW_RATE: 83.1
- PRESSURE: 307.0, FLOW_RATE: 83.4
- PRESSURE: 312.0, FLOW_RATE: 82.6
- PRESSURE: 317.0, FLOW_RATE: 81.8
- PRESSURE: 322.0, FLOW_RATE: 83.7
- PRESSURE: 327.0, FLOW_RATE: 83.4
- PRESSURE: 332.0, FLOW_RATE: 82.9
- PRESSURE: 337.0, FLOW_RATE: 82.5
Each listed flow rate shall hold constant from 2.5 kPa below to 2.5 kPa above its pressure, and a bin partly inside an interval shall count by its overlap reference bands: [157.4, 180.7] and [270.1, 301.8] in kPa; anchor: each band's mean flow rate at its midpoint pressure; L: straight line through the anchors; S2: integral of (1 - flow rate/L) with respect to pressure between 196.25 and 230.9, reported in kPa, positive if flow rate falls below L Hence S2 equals 0.4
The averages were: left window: 88.8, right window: 85.4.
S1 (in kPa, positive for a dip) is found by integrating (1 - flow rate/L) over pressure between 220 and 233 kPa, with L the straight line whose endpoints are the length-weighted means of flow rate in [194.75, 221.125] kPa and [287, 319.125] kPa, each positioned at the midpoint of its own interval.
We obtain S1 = 0.02 kPa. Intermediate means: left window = 86.7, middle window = 86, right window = 83.7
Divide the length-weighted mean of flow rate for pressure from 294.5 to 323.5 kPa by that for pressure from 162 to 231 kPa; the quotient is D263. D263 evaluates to 0.95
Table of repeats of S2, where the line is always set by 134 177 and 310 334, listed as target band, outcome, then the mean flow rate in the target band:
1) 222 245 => 0.1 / 85.9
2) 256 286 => -0.6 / 86.5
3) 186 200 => 0.0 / 87.6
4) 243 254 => -0.1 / 86.3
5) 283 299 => -0.2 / 85.3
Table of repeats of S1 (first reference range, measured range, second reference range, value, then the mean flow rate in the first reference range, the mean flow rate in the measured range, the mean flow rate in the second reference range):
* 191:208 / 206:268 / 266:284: 0.4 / 87.4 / 86.3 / 86.3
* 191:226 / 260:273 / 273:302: -0.3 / 86.8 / 87.4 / 85.3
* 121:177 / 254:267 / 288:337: -0.3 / 88.8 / 86.8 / 83.5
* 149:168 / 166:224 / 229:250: -0.1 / 88.8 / 87.7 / 86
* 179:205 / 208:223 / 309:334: 0.2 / 88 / 86.2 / 82.9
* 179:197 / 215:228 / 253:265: 0.2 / 88.4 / 86.3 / 86.7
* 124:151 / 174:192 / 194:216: -0.3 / 89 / 88.9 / 86.8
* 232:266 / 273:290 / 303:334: -0.2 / 86.3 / 85.8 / 83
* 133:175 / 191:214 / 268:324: 0.1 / 89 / 87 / 84.5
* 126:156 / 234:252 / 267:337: 0.0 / 89.1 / 86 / 84.3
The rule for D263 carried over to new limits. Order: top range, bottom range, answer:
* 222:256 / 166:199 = 0.97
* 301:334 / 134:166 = 0.93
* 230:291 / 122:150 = 0.97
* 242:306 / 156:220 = 0.98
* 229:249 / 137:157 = 0.96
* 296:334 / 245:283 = 0.96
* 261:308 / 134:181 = 0.96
